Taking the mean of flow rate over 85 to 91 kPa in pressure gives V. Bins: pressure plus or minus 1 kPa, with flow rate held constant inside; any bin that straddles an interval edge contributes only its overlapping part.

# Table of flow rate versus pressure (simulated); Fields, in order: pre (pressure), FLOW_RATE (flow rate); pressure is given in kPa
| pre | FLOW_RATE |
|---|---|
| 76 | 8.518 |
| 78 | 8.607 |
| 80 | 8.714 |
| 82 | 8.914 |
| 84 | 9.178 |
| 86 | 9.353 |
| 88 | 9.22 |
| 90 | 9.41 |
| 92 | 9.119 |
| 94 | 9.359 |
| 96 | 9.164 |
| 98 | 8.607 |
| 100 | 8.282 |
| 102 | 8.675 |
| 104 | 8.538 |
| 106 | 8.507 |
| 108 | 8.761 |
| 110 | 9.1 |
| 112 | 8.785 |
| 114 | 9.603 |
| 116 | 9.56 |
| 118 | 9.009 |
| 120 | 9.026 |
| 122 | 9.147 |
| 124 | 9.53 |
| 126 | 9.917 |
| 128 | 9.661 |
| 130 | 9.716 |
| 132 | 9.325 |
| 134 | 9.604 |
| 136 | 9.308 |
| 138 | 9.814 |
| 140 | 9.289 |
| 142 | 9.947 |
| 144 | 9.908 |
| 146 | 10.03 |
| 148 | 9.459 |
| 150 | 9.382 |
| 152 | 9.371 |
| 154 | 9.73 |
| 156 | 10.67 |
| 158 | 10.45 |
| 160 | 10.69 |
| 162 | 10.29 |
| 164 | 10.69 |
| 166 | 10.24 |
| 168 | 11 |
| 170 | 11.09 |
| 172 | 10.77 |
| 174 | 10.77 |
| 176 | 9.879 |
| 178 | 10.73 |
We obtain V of 9.33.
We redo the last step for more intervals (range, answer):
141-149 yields 9.84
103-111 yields 8.73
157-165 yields 10.5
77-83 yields 8.74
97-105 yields 8.53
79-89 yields 9.08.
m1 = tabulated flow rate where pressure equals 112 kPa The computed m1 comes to 8.785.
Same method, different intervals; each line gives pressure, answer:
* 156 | 10.67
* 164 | 10.69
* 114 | 9.603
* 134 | 9.604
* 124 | 9.53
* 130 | 9.716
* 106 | 8.507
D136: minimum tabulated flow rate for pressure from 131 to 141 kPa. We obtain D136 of 9.289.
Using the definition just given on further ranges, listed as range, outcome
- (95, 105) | 8.282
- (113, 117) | 9.56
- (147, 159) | 9.371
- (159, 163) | 10.29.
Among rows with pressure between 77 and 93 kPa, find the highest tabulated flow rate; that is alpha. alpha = 9.41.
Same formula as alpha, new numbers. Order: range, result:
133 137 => 9.604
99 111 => 9.1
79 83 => 8.914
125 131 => 9.917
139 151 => 10.03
